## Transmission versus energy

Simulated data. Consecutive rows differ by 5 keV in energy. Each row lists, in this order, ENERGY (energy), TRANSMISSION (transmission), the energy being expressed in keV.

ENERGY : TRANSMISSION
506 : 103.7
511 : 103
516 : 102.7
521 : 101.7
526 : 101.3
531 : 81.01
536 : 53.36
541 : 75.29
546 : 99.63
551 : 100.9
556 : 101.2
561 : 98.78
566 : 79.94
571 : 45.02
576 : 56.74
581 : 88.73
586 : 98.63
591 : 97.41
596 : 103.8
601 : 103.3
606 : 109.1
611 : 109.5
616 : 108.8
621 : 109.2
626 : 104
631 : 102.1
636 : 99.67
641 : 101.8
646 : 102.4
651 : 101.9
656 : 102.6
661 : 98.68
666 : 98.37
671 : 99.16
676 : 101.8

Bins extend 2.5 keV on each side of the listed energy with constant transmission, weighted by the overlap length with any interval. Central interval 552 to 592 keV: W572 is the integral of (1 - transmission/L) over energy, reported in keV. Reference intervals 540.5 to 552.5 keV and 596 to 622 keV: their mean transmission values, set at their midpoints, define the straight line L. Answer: 6.4 keV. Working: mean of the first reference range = 94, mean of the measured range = 83.4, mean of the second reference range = 108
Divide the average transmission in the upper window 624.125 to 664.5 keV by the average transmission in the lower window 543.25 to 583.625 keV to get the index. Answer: 1.21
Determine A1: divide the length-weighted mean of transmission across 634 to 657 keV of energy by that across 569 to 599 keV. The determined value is 1.2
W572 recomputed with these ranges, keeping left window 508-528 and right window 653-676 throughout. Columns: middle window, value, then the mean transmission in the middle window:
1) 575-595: 2.4 keV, 88.9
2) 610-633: -1.4 keV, 107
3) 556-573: 3.7 keV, 79.4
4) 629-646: -0.2 keV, 101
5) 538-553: 1.7 keV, 90.4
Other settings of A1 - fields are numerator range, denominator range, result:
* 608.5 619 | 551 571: 1.24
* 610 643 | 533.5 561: 1.20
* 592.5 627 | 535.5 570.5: 1.23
